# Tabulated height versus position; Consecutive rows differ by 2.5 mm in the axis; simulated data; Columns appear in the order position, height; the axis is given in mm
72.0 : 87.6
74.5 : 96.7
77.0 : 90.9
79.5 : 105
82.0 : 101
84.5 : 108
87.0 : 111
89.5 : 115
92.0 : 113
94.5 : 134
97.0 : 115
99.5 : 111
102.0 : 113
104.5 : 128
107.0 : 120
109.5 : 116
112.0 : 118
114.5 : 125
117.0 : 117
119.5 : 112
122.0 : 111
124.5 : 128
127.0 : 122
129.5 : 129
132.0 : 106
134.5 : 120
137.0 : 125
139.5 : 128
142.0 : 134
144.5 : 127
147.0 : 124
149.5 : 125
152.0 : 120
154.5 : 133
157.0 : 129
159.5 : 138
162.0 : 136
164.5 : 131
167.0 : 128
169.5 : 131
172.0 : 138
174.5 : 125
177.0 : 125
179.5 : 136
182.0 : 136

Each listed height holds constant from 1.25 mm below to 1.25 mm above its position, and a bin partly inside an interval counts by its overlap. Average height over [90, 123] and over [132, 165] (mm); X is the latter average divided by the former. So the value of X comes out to 1.08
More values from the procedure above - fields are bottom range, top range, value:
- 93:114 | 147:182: 1.09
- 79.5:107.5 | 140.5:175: 1.13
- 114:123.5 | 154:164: 1.16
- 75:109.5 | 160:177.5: 1.17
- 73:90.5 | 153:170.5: 1.28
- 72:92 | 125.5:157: 1.20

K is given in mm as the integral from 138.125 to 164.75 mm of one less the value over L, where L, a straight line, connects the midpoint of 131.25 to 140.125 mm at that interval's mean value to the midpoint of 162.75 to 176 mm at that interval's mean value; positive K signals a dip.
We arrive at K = -1.0 mm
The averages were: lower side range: 120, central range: 129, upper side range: 131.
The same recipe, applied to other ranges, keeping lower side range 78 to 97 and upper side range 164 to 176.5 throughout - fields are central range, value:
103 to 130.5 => -0.41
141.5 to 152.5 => -0.06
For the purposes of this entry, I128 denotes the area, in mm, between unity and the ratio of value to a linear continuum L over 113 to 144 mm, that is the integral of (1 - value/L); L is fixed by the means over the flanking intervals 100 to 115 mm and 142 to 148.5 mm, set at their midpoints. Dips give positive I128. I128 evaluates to 0.5 mm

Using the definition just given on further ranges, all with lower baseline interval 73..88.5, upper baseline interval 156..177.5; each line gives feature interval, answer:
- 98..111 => -0.87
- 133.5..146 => -0.47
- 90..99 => -1.06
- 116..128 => -0.18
